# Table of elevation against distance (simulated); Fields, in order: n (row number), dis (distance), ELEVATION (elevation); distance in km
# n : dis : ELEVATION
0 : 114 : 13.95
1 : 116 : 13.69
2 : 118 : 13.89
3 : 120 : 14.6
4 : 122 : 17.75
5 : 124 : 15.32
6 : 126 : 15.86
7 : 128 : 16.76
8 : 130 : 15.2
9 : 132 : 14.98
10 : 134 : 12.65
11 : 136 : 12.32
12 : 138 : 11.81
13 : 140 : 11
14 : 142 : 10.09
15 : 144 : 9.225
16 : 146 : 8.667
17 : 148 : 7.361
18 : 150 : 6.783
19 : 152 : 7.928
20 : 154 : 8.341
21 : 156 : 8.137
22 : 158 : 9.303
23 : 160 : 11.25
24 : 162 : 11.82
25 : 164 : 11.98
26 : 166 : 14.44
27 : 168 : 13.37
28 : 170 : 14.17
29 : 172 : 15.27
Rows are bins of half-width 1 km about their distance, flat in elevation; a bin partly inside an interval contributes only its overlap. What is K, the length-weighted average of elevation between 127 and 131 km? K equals 16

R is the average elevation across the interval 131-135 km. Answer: 13.8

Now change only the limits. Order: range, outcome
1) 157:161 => 10.3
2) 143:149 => 8.42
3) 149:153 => 7.36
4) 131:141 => 12.6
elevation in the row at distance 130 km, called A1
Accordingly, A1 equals 15.2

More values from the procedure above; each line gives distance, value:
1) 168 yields 13.37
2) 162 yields 11.82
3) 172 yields 15.27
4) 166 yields 14.44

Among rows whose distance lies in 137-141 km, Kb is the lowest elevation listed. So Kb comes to 11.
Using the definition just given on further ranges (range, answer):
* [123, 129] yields 15.32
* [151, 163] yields 7.928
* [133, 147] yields 8.667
